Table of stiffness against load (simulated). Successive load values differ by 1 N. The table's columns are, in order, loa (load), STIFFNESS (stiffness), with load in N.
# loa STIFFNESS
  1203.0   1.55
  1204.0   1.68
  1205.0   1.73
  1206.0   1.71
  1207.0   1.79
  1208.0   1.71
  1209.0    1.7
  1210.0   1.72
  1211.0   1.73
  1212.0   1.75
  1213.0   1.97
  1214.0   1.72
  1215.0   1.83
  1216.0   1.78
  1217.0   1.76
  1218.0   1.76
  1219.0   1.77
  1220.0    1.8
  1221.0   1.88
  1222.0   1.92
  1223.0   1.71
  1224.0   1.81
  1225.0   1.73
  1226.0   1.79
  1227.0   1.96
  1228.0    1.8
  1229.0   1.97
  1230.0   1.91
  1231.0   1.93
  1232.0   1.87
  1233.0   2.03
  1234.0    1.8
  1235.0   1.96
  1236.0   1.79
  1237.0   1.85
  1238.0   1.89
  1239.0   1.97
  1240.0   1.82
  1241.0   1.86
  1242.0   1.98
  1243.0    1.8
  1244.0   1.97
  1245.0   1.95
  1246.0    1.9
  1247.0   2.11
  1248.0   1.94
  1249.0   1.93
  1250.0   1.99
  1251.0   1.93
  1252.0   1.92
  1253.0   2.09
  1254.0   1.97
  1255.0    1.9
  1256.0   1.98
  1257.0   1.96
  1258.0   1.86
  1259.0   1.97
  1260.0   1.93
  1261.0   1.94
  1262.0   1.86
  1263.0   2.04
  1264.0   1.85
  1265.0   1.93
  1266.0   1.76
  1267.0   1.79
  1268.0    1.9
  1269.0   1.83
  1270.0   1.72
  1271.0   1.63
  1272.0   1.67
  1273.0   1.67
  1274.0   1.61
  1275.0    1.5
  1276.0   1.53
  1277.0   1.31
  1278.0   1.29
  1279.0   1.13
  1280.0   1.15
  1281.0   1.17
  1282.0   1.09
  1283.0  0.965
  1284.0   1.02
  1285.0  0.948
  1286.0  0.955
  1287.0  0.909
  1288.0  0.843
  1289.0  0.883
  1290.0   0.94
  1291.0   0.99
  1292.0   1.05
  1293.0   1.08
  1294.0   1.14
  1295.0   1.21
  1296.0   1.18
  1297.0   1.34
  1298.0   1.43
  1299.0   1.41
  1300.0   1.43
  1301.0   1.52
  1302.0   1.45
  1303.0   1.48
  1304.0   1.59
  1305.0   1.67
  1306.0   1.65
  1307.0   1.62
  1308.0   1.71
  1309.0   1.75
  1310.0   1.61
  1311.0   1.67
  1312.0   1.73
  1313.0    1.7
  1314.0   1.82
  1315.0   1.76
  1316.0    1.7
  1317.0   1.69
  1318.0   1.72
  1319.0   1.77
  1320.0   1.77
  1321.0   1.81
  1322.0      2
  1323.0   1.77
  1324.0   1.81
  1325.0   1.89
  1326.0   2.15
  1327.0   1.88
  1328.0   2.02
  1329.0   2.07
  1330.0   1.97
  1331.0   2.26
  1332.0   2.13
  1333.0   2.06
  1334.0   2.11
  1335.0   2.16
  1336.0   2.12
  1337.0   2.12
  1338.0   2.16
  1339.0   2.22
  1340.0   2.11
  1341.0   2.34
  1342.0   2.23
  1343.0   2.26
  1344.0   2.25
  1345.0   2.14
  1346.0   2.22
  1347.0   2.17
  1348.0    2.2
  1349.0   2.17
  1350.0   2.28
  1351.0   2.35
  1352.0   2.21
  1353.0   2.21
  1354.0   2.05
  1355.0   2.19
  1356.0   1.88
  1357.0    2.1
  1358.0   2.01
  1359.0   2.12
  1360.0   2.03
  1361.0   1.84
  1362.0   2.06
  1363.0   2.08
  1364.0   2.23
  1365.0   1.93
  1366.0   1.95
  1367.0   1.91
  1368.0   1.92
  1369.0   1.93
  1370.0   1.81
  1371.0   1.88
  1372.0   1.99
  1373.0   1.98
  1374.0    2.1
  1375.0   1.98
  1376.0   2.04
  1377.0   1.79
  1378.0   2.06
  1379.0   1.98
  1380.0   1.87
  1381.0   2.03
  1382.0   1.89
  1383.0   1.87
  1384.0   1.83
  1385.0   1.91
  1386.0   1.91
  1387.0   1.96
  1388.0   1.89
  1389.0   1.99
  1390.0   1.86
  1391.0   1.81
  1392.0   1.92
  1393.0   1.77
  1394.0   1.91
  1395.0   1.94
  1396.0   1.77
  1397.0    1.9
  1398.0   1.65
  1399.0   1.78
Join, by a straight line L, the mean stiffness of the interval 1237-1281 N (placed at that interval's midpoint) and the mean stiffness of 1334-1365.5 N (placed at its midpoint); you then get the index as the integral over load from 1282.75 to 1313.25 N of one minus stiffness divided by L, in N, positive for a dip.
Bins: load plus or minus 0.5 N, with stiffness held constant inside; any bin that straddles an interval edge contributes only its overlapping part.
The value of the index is 9.9 N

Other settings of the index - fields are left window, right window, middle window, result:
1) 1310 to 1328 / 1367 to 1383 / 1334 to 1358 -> -3.9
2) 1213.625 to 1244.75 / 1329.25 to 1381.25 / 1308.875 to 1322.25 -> 1.8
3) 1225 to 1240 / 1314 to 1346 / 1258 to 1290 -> 7.6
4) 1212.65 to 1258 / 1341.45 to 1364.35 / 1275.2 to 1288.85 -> 6.1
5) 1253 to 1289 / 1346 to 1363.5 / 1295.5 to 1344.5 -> 1.5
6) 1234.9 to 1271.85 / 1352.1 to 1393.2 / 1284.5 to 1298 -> 6.1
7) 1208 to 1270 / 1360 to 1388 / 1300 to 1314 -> 2.1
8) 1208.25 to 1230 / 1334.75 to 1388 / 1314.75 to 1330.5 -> 1.0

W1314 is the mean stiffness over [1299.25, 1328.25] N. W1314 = 1.72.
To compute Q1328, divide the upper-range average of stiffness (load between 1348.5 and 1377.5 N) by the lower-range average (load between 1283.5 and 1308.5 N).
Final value 1.62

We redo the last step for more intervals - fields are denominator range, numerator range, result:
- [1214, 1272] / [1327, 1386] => 1.10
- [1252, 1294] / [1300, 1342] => 1.24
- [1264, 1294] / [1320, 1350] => 1.58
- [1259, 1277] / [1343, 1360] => 1.22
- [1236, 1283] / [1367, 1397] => 1.08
